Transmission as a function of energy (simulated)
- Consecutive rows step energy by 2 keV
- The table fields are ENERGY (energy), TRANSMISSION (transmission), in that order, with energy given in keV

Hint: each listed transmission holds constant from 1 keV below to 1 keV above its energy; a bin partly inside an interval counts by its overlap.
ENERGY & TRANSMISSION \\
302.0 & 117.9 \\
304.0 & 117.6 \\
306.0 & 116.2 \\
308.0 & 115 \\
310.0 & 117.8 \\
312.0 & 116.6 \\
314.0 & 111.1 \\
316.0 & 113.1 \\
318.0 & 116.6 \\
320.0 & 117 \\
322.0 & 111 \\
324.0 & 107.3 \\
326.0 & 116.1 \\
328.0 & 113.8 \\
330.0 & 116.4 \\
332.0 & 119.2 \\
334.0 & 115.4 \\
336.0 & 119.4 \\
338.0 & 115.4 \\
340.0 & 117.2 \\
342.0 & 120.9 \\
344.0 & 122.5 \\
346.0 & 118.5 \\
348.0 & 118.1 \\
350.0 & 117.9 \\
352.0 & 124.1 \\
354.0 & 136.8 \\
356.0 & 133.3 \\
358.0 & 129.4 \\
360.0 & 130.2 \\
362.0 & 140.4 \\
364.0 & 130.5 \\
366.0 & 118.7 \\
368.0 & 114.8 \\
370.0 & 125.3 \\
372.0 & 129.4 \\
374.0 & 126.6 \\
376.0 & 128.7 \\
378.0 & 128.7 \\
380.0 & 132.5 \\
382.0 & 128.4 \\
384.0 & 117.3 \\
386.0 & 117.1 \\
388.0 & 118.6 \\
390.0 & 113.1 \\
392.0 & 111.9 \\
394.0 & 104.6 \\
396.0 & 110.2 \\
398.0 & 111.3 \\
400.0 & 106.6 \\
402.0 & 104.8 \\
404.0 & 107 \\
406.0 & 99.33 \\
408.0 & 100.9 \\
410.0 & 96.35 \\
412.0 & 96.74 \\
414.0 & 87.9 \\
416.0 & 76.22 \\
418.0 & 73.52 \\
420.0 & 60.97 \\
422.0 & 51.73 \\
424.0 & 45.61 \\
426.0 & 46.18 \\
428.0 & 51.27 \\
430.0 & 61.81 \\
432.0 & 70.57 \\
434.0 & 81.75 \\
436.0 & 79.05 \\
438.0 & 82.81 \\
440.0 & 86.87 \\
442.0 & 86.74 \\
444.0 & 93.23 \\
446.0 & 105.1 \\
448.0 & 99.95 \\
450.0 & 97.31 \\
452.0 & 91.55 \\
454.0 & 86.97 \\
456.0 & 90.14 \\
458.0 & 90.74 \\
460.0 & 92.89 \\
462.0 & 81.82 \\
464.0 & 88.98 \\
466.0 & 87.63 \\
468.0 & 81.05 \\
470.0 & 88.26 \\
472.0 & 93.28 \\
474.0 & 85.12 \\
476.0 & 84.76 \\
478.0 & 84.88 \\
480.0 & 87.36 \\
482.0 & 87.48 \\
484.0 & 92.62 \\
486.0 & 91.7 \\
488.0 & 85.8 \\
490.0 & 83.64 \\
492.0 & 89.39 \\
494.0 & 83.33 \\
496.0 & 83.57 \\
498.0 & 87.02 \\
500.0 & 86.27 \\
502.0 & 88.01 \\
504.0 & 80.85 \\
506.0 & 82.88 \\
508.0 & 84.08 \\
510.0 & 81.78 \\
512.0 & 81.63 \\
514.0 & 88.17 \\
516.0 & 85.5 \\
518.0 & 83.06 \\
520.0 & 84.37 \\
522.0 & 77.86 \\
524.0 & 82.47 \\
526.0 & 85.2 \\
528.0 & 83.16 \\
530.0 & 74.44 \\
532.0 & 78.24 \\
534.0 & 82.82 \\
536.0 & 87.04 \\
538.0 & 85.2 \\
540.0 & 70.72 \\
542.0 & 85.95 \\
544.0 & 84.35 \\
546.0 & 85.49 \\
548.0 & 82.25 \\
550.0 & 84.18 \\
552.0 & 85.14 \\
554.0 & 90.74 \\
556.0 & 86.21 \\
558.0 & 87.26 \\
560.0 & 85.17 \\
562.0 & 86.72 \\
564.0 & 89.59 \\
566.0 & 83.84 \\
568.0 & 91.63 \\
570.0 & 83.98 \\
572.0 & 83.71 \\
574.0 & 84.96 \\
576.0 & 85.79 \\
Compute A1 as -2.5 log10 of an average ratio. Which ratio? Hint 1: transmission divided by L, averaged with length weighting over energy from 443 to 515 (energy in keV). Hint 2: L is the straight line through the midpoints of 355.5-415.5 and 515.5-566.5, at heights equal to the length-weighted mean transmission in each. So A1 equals 0.10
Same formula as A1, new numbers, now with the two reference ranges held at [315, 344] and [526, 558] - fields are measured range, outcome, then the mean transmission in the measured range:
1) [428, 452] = 0.166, 84.7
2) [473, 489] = 0.062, 87.5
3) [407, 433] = 0.399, 70.8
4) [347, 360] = -0.134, 127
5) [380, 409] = -0.056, 112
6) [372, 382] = -0.188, 129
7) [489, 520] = 0.055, 84.6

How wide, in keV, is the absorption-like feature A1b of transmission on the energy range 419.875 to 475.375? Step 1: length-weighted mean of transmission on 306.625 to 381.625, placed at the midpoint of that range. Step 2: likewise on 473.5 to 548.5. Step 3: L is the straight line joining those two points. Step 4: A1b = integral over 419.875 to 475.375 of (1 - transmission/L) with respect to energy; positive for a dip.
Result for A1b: 9.5 keV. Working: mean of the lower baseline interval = 121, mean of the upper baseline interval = 84.2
